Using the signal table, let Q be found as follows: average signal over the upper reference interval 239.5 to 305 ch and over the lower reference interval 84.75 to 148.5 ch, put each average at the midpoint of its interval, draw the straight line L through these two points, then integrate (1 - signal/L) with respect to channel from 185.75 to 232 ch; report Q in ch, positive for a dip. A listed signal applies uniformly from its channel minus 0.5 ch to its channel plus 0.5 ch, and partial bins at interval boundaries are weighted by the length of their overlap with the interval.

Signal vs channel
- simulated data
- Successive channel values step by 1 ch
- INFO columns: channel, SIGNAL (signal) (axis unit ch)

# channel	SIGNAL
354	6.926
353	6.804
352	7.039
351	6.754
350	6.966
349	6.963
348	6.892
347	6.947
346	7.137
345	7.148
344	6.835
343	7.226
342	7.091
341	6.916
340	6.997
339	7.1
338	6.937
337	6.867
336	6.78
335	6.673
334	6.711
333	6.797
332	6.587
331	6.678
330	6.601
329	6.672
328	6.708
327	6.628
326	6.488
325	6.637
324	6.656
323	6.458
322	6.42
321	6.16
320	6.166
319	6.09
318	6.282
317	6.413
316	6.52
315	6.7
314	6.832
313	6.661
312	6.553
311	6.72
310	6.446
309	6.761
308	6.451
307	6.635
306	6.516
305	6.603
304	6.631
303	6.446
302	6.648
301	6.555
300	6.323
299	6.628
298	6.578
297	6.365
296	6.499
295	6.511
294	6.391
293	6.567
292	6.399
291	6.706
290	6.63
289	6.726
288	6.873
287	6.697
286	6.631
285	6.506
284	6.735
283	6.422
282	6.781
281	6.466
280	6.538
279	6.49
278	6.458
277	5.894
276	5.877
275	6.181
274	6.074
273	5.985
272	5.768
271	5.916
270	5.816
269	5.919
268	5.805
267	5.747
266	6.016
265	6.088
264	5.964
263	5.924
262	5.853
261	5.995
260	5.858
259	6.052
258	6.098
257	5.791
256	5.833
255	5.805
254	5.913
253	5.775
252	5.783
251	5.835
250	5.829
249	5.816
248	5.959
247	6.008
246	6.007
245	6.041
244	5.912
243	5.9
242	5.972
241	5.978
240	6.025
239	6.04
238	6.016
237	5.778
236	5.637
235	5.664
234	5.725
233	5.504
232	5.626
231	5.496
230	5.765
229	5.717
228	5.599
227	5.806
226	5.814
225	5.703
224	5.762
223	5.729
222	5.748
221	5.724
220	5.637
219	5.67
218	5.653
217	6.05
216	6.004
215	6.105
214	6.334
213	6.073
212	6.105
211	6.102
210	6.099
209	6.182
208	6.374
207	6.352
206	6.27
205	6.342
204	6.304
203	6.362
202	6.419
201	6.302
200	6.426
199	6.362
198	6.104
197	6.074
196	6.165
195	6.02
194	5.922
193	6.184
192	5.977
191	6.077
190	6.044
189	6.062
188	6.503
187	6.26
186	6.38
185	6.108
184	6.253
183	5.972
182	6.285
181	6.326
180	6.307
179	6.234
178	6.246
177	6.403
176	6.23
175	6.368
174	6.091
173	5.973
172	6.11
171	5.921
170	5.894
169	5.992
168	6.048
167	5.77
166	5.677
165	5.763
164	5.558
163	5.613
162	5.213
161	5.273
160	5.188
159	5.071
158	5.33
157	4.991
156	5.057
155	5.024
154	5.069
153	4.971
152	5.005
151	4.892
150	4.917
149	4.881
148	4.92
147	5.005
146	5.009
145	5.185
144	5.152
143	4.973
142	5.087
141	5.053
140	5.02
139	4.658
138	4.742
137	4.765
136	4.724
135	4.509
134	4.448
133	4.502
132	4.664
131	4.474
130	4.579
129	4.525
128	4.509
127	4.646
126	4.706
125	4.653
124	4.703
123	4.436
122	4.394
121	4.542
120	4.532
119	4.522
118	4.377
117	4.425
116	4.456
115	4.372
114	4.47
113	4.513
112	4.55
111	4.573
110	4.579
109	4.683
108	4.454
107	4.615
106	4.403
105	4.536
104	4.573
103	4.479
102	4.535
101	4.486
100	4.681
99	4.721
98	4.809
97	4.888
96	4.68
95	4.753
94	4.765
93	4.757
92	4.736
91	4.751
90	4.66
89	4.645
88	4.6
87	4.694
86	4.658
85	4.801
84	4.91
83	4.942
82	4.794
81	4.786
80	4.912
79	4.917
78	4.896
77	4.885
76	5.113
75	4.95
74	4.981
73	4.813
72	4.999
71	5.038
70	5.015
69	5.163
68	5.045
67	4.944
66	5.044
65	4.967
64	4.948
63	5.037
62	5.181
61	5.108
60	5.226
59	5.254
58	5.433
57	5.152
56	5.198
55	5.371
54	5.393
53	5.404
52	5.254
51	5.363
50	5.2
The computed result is -3.99 ch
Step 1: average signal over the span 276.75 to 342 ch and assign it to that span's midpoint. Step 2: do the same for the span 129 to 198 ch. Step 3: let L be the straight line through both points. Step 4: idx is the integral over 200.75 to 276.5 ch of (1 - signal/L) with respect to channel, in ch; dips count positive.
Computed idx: 1.7 ch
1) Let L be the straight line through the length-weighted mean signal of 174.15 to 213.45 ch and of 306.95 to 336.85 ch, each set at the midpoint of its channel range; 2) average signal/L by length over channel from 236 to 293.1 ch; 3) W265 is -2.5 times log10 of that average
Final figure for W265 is 0.053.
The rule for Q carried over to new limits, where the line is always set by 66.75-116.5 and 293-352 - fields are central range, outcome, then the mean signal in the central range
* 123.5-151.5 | 1.9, 4.78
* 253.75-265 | 0.4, 5.92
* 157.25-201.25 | -4.2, 5.99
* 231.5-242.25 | 0.3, 5.81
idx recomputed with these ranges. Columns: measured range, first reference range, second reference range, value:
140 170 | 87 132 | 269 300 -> -1.1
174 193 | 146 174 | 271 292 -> -2.2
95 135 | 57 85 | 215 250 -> 5.1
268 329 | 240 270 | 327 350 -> -0.4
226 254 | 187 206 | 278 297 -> 2.5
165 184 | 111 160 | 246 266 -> -3.6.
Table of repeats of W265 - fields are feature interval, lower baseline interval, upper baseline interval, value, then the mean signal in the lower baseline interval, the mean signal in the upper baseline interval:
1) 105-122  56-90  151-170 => 0.15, 4.96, 5.37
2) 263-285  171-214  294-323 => 0.05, 6.21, 6.5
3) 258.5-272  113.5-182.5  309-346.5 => 0.04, 5.15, 6.68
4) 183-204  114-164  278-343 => -0.15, 4.82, 6.61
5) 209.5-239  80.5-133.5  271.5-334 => -0.01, 4.61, 6.5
